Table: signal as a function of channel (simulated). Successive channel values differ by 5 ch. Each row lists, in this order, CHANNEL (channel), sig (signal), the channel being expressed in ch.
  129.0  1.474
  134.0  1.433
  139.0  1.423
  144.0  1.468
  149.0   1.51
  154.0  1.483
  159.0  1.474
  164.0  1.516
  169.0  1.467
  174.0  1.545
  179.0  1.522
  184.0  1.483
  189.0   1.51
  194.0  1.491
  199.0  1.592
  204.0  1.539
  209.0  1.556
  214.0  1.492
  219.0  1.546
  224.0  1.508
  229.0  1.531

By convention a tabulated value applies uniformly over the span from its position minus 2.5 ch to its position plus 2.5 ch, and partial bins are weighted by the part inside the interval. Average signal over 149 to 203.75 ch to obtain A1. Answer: 1.51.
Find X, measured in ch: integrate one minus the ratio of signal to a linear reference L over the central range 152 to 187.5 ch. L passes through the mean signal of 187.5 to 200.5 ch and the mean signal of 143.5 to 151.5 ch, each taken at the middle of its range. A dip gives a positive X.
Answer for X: 0.27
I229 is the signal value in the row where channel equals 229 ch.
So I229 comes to 1.531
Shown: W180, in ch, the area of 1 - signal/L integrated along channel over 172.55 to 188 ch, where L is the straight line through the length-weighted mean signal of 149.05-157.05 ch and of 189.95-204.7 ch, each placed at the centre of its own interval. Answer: 0.06 ch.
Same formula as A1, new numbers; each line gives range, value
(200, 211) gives 1.55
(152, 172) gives 1.49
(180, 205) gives 1.52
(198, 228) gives 1.54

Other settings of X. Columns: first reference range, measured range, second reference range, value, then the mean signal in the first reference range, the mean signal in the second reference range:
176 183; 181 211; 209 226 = -0.2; 1.52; 1.52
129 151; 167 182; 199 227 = -0.2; 1.46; 1.53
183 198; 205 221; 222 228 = -0.2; 1.51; 1.51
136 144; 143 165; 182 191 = -0.5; 1.44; 1.5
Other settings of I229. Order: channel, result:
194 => 1.491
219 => 1.546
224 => 1.508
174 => 1.545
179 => 1.522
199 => 1.592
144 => 1.468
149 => 1.51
